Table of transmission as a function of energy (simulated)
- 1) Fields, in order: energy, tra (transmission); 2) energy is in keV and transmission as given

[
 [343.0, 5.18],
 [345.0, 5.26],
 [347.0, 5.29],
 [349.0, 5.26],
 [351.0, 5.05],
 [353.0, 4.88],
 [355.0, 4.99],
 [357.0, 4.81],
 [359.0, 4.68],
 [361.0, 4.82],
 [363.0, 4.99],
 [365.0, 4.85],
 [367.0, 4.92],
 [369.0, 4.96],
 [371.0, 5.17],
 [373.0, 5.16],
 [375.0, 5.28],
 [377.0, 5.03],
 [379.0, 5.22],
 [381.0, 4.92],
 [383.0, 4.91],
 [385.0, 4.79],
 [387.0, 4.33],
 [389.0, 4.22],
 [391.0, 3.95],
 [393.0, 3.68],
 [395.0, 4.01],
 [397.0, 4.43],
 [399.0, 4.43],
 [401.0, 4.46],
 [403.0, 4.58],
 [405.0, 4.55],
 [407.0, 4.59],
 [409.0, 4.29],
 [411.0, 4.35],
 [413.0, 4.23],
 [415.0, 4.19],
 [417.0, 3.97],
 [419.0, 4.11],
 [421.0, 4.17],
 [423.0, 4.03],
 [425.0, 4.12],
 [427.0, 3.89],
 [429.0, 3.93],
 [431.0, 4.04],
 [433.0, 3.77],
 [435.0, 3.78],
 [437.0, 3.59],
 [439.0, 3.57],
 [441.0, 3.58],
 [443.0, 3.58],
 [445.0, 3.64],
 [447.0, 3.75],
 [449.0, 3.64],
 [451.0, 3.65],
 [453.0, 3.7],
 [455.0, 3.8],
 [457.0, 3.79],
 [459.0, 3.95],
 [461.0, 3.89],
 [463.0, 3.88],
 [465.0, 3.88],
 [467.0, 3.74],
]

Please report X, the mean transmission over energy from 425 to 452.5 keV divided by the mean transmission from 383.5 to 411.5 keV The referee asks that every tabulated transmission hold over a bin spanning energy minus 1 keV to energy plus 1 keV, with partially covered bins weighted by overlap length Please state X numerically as 0.86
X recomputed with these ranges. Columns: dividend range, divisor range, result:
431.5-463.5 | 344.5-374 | 0.74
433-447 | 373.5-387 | 0.73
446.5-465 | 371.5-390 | 0.78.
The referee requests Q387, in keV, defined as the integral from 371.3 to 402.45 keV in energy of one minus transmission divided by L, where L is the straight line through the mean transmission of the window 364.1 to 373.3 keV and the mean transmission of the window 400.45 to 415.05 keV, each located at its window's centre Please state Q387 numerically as 0.9 keV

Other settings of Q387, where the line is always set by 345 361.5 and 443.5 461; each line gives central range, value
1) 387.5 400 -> 1.0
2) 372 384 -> -1.0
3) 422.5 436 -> 0.3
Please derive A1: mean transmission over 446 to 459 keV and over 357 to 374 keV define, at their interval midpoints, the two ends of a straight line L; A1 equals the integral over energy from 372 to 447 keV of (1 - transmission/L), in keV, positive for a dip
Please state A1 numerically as 1.6 keV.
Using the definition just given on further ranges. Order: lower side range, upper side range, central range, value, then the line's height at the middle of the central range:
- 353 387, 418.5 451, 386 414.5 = 0.8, 4.42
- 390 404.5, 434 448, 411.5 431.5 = -0.9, 3.9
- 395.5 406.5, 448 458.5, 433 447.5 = 1.0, 3.91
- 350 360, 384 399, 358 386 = -2.5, 4.57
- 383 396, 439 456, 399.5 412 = -1.2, 4.06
